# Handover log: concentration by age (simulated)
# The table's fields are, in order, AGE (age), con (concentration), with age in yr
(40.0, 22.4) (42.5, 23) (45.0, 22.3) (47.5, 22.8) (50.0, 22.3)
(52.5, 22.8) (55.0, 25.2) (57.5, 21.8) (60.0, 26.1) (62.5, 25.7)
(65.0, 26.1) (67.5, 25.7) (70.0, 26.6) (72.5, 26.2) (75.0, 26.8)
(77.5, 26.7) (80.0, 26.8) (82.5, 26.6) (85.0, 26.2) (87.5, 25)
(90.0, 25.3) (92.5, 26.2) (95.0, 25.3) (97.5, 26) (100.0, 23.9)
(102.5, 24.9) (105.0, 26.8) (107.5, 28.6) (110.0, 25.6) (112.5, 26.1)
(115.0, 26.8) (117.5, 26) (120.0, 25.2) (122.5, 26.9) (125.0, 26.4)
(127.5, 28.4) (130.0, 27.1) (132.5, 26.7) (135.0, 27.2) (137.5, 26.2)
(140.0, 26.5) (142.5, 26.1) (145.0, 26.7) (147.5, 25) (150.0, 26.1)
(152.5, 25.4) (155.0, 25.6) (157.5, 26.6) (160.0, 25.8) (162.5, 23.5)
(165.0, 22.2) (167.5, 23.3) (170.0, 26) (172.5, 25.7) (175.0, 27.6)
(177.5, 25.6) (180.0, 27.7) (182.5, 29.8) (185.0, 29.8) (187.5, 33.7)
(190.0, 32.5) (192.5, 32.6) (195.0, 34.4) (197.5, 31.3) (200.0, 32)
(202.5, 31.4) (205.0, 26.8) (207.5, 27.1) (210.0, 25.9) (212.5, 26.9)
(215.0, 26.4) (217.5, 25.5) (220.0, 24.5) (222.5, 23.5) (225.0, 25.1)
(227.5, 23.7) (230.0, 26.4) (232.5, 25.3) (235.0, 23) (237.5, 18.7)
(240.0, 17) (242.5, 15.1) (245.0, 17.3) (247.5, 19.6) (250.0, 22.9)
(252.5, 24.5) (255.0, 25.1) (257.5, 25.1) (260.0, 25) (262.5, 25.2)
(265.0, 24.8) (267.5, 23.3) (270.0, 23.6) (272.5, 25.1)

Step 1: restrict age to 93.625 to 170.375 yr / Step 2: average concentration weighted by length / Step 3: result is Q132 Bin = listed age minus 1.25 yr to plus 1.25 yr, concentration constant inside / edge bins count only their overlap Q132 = 25.9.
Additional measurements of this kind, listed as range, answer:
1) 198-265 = 24.3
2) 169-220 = 28.8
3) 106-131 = 26.7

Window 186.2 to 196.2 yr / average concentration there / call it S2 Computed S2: 33.3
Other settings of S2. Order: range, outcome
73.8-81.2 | 26.8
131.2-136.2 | 26.9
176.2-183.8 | 27.7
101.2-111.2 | 26.5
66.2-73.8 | 26.2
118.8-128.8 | 26.7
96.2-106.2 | 25.4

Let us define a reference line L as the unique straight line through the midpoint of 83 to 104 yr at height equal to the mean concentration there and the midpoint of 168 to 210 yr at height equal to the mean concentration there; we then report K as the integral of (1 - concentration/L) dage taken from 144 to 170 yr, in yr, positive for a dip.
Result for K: 2.78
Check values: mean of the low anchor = 25.4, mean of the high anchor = 29.4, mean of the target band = 25.1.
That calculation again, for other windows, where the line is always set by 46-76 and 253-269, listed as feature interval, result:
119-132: -1.1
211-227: -0.3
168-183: -1.2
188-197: -3.0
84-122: -1.7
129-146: -1.3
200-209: -1.5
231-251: 3.9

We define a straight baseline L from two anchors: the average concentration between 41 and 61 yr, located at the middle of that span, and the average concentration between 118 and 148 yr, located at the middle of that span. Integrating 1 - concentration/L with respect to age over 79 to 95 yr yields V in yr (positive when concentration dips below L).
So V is -0.8 yr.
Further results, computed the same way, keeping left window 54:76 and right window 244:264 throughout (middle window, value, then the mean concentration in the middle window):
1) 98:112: -0.51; 26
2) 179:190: -2.98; 30.6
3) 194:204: -3.44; 32.1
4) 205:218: -1.50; 26.5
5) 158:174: -0.18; 24.6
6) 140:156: -0.88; 25.9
